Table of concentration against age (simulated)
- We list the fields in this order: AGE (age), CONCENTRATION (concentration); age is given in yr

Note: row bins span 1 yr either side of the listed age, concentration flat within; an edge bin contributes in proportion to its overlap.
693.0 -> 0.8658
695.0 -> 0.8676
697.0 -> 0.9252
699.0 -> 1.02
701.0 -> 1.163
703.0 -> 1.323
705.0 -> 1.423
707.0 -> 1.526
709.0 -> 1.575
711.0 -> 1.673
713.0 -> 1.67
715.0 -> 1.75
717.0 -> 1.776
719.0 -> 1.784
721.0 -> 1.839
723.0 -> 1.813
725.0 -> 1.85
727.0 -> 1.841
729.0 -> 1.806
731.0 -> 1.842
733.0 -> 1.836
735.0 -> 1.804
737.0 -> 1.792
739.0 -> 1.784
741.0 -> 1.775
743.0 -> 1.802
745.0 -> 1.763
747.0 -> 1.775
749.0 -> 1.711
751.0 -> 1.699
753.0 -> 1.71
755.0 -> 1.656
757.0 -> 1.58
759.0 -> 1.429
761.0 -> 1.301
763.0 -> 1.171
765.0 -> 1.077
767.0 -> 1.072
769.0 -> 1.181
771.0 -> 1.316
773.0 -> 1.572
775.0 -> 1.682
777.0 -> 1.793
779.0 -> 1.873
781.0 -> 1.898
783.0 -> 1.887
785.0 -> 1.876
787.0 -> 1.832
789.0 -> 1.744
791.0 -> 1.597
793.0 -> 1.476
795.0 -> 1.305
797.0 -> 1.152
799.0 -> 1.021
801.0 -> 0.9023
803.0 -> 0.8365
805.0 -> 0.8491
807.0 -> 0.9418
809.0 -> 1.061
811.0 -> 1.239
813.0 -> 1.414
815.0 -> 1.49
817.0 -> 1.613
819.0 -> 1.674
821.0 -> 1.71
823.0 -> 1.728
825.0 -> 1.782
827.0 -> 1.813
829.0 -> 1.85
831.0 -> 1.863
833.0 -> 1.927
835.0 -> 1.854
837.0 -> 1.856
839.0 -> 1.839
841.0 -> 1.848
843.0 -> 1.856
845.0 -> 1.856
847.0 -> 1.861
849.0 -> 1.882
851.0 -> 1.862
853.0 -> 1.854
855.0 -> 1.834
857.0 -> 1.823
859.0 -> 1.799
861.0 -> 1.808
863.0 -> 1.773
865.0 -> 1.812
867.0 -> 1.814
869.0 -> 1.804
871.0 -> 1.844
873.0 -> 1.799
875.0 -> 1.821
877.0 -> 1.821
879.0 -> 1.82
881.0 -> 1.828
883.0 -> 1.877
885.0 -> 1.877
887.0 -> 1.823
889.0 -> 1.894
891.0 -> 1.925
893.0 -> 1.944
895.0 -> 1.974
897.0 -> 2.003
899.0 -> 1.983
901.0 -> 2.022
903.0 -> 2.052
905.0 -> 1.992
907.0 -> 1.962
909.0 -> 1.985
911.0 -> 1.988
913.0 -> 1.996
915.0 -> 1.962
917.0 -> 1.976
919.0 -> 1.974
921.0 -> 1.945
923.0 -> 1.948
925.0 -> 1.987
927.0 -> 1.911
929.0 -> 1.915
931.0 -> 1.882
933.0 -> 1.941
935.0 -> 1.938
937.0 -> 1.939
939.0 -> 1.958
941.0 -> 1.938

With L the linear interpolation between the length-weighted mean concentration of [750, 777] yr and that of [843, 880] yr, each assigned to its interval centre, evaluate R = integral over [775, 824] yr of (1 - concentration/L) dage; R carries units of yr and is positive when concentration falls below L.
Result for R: 3.5 yr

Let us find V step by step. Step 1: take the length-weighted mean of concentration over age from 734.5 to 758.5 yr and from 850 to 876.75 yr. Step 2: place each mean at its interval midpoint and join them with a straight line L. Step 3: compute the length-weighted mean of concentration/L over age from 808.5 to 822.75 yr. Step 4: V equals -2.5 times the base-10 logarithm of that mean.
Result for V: 0.198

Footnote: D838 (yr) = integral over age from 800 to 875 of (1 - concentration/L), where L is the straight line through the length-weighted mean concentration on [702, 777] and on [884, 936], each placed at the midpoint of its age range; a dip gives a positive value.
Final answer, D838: 6.5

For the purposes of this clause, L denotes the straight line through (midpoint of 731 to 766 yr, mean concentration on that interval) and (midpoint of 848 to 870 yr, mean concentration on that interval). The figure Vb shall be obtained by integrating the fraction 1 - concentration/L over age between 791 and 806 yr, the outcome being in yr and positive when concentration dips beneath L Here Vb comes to 5.3 yr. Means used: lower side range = 1.63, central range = 1.11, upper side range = 1.82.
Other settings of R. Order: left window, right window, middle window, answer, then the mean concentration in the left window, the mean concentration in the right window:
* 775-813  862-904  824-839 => -2.2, 1.41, 1.88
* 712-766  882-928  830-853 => -0.1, 1.69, 1.96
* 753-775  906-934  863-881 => -0.4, 1.37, 1.96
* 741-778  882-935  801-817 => 5.1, 1.52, 1.95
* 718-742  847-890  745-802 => 9.6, 1.81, 1.83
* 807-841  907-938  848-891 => -1.0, 1.65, 1.95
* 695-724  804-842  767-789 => -1.5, 1.5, 1.6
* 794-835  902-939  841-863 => -3.2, 1.42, 1.96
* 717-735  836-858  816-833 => 0.8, 1.82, 1.85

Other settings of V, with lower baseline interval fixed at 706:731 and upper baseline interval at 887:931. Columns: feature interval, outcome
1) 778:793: 0.02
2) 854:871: 0.06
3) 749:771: 0.27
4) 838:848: 0.02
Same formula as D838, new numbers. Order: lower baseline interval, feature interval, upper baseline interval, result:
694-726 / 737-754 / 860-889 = -2.0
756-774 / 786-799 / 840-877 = -0.2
